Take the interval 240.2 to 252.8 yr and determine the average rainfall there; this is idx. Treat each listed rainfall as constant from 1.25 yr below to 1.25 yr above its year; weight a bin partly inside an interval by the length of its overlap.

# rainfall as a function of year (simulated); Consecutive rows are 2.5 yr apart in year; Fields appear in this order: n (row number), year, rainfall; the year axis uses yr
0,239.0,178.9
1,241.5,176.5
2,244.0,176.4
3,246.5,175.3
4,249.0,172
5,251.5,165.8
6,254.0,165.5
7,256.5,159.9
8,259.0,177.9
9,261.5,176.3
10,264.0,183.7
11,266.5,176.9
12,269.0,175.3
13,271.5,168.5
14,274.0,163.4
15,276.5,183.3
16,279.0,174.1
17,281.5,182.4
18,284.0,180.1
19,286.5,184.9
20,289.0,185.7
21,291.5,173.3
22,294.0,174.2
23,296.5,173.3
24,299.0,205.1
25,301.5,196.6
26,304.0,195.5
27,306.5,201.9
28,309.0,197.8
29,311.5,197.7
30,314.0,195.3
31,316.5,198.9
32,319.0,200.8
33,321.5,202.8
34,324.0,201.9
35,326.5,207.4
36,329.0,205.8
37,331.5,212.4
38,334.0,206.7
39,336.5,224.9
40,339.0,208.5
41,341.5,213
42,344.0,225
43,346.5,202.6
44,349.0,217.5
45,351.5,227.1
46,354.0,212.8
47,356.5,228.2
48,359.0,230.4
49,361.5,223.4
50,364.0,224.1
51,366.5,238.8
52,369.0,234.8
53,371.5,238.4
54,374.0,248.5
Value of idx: 173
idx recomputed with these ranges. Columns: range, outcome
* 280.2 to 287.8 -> 182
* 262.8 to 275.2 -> 174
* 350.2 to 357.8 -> 223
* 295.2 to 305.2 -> 193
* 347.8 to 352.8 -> 222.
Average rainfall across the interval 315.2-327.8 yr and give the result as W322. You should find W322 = 202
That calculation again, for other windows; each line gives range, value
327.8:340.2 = 212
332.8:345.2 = 216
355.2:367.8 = 229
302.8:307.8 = 199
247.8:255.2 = 168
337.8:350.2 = 213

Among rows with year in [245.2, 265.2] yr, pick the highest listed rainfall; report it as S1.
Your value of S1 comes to 183.7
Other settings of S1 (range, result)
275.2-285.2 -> 183.3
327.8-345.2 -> 225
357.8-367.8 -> 238.8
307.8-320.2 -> 200.8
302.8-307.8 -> 201.9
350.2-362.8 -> 230.4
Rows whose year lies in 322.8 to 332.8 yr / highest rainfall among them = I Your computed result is 212.4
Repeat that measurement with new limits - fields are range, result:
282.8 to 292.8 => 185.7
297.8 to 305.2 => 205.1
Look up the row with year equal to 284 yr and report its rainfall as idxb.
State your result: 180.1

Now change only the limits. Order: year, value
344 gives 225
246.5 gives 175.3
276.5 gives 183.3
